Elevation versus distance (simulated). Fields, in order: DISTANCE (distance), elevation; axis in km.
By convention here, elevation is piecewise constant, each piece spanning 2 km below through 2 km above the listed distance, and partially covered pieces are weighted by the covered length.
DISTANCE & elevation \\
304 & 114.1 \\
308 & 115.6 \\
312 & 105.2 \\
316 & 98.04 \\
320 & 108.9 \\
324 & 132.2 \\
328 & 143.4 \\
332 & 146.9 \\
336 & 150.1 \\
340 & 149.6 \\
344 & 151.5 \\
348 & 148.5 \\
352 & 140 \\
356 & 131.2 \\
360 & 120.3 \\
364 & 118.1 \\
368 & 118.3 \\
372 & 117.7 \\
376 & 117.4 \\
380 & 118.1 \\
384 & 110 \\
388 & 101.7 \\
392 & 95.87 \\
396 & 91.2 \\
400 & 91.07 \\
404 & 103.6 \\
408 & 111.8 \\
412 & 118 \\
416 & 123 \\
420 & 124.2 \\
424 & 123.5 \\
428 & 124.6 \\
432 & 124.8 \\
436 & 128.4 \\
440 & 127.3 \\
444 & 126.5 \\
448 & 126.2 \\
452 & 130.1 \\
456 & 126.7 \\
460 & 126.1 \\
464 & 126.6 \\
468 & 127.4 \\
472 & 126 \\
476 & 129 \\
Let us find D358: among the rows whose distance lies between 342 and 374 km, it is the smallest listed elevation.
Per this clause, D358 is 117.7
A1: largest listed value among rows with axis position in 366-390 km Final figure 118.3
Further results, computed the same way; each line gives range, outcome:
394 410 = 111.8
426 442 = 128.4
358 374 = 120.3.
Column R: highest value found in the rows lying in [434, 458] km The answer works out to 130.1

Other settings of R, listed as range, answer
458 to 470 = 127.4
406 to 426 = 124.2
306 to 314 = 115.6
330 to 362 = 151.5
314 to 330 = 143.4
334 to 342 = 150.1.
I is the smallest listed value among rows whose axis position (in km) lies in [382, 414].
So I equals 91.07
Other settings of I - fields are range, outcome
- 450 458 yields 126.7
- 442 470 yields 126.1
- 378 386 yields 110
